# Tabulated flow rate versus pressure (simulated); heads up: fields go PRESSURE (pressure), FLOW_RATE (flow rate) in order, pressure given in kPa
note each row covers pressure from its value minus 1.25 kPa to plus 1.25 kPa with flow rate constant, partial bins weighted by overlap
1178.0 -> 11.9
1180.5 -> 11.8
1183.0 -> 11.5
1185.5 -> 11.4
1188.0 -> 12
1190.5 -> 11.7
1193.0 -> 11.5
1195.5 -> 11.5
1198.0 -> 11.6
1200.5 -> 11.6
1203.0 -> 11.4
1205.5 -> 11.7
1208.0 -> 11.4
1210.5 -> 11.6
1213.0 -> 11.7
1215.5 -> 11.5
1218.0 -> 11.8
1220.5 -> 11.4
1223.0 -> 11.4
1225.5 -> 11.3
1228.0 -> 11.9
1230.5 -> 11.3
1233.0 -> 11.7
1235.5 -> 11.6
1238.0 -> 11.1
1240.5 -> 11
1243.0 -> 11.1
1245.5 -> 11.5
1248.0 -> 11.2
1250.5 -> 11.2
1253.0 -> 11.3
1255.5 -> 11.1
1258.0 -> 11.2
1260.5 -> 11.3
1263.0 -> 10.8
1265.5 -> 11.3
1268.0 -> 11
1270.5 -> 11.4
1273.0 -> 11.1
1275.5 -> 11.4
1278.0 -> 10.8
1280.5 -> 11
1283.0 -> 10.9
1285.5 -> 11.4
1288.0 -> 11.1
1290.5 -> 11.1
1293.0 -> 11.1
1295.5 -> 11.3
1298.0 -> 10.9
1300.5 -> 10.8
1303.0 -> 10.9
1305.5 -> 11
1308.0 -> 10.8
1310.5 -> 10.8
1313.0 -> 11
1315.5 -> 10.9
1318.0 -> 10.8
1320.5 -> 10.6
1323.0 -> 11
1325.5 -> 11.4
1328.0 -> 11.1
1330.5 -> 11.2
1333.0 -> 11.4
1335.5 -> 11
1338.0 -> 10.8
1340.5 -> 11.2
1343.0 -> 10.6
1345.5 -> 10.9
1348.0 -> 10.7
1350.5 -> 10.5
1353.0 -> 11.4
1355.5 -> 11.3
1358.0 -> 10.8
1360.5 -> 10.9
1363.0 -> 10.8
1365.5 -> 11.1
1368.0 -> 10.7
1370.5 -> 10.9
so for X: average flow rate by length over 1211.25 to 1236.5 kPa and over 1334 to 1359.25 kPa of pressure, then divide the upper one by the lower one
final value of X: 0.95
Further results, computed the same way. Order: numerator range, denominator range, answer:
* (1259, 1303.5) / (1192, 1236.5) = 0.96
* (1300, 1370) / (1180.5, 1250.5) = 0.95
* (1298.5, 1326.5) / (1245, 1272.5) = 0.97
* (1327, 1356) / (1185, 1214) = 0.95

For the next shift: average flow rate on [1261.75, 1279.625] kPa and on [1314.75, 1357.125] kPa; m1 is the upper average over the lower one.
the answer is 0.99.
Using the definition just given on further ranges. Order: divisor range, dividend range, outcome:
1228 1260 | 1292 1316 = 0.97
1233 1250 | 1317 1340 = 0.98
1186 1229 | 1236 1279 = 0.96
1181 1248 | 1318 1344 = 0.96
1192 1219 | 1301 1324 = 0.94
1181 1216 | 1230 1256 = 0.97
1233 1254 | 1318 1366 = 0.97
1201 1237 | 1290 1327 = 0.95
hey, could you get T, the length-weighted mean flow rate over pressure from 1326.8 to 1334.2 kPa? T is 11.2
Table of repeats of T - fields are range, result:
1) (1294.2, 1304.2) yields 11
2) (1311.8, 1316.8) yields 10.9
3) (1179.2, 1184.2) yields 11.7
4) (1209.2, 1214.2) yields 11.6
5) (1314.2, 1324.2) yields 10.8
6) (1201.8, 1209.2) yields 11.5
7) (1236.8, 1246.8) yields 11.2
